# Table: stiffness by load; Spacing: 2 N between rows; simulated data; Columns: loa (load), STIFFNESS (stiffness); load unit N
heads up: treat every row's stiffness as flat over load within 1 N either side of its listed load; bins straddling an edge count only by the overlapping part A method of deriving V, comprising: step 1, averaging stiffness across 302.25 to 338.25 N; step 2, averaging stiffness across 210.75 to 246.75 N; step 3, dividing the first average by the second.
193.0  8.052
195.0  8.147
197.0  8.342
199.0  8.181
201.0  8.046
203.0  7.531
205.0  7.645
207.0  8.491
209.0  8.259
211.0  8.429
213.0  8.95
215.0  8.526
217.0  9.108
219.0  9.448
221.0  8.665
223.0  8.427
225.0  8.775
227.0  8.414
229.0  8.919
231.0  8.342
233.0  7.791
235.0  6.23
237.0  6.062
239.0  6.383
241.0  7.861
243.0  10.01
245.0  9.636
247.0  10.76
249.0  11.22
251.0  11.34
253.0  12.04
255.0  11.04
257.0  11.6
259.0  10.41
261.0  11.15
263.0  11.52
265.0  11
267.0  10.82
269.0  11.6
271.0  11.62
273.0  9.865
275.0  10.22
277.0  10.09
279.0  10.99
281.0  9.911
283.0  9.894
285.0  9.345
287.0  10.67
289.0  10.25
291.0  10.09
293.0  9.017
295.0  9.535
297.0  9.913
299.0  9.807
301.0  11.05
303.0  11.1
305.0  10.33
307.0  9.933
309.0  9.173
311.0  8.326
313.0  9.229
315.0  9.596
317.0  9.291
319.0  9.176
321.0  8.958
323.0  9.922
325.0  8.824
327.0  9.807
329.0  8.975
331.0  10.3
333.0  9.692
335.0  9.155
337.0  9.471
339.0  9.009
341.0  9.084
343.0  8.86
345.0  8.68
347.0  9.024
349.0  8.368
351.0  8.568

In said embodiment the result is 1.1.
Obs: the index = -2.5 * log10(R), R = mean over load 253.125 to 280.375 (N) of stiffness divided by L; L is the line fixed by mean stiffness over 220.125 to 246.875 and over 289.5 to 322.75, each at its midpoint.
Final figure -0.23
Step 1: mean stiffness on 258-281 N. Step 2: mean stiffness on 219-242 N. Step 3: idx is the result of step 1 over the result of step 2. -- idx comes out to 1.4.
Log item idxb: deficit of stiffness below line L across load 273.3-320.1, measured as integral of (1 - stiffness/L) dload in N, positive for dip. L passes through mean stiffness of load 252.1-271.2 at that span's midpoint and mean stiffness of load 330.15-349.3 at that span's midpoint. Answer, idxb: 2.1 N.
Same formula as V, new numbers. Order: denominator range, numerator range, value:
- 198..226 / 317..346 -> 1.10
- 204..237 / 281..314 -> 1.18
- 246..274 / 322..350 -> 0.83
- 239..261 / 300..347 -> 0.91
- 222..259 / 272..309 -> 1.10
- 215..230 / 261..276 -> 1.25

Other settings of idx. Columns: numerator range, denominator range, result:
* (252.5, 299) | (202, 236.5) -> 1.26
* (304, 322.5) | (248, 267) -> 0.83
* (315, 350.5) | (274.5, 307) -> 0.91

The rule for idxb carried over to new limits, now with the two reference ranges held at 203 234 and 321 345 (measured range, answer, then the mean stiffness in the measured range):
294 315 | -1.6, 9.83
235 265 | -4.2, 9.98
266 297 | -4.5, 10.2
